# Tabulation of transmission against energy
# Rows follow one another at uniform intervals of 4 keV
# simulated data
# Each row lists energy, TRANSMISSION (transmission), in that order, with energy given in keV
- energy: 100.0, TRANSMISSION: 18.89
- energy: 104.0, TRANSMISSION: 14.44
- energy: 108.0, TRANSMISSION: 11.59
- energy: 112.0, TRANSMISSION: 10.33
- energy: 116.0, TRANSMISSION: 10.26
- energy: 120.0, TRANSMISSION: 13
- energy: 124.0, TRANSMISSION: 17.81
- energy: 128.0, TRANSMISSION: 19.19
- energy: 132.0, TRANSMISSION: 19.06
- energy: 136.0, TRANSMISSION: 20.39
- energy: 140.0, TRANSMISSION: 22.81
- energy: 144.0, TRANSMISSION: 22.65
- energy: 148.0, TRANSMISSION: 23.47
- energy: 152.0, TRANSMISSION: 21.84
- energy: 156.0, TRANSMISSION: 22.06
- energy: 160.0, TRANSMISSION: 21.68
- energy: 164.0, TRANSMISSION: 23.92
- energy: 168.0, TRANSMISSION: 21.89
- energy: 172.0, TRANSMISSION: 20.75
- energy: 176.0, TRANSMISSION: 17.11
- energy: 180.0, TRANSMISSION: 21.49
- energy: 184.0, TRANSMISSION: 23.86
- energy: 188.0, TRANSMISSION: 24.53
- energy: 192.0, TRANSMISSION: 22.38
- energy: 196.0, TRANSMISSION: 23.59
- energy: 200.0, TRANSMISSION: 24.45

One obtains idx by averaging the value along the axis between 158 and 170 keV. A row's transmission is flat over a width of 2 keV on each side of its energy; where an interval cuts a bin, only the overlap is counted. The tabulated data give 22.5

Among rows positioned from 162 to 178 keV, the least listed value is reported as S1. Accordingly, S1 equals 17.11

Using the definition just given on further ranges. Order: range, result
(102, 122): 10.26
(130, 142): 19.06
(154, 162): 21.68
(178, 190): 21.49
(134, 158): 20.39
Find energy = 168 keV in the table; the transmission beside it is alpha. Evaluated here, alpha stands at 21.89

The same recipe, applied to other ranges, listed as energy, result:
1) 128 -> 19.19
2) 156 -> 22.06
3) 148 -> 23.47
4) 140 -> 22.81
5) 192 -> 22.38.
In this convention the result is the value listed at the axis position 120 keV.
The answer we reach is 13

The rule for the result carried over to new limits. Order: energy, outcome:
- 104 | 14.44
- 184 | 23.86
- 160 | 21.68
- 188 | 24.53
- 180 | 21.49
